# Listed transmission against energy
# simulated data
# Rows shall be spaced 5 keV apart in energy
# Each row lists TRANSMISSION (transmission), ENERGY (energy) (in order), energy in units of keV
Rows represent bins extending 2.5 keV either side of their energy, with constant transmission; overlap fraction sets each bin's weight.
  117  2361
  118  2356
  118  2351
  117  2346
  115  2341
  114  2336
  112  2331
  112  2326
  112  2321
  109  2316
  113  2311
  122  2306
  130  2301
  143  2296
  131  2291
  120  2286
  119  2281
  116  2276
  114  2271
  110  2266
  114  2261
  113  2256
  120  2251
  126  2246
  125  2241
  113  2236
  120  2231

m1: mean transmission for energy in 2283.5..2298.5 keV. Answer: 131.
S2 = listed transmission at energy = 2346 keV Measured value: 117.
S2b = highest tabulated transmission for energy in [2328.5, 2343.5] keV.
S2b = 115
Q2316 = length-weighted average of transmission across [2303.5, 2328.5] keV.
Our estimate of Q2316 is 114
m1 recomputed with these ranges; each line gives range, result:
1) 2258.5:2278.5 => 114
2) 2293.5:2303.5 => 136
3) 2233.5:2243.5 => 119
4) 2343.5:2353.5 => 118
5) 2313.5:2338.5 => 112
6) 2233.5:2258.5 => 119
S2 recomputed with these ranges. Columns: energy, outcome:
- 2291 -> 131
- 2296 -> 143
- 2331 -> 112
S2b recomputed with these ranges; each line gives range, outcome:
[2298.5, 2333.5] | 130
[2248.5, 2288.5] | 120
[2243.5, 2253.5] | 126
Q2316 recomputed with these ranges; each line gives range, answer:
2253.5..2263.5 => 114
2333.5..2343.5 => 114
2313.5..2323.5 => 110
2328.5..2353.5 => 115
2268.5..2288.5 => 117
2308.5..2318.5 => 111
